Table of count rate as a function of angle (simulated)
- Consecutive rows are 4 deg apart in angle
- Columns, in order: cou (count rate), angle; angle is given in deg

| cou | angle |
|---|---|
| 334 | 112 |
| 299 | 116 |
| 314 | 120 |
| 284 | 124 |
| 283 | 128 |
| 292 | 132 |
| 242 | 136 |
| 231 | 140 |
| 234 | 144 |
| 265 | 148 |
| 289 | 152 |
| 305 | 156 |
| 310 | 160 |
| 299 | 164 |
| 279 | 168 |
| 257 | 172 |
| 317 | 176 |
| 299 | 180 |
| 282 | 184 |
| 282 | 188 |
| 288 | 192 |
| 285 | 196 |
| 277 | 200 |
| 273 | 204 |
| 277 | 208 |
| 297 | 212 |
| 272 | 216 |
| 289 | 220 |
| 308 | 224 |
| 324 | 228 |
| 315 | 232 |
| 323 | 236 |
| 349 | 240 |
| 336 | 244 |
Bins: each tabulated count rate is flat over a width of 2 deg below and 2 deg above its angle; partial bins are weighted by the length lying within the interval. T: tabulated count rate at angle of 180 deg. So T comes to 299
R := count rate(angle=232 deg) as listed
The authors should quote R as 315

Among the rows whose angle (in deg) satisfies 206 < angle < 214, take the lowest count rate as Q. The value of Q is 277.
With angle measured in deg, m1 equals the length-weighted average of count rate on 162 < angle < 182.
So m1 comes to 290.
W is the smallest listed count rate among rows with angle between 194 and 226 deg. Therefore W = 272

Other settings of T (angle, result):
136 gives 242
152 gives 289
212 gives 297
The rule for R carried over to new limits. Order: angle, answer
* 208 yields 277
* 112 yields 334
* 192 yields 288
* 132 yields 292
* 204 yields 273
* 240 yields 349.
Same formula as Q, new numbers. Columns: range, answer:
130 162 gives 231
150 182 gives 257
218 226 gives 289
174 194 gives 282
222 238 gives 308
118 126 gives 284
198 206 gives 273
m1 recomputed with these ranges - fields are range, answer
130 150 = 253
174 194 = 294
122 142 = 266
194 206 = 278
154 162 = 308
